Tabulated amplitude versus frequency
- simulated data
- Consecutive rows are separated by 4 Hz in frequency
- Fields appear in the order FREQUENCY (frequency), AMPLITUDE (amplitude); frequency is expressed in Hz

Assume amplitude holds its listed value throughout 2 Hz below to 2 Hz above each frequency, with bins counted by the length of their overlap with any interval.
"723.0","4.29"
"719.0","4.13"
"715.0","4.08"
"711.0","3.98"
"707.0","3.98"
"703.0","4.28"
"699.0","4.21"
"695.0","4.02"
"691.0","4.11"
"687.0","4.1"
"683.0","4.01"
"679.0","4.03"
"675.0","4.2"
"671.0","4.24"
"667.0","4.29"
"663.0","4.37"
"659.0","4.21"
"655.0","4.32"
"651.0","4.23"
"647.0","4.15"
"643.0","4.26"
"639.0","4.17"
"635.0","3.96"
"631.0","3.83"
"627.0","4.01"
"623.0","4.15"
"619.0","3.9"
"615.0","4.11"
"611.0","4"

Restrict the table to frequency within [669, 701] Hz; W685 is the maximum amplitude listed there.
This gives 4.24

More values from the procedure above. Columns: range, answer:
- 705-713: 3.98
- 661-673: 4.37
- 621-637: 4.15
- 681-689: 4.1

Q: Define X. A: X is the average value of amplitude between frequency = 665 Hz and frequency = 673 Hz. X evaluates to 4.27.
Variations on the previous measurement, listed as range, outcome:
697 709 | 4.16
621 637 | 3.99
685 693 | 4.11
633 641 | 4.06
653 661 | 4.27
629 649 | 4.07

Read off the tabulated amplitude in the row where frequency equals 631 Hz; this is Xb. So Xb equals 3.83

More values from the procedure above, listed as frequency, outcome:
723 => 4.29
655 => 4.32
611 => 4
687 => 4.1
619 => 3.9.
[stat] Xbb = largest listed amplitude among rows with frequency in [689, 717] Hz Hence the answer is 4.28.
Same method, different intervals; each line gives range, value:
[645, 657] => 4.32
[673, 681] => 4.2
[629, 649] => 4.26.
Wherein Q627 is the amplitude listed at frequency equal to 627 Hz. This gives 4.01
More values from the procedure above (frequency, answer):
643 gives 4.26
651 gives 4.23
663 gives 4.37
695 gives 4.02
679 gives 4.03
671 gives 4.24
